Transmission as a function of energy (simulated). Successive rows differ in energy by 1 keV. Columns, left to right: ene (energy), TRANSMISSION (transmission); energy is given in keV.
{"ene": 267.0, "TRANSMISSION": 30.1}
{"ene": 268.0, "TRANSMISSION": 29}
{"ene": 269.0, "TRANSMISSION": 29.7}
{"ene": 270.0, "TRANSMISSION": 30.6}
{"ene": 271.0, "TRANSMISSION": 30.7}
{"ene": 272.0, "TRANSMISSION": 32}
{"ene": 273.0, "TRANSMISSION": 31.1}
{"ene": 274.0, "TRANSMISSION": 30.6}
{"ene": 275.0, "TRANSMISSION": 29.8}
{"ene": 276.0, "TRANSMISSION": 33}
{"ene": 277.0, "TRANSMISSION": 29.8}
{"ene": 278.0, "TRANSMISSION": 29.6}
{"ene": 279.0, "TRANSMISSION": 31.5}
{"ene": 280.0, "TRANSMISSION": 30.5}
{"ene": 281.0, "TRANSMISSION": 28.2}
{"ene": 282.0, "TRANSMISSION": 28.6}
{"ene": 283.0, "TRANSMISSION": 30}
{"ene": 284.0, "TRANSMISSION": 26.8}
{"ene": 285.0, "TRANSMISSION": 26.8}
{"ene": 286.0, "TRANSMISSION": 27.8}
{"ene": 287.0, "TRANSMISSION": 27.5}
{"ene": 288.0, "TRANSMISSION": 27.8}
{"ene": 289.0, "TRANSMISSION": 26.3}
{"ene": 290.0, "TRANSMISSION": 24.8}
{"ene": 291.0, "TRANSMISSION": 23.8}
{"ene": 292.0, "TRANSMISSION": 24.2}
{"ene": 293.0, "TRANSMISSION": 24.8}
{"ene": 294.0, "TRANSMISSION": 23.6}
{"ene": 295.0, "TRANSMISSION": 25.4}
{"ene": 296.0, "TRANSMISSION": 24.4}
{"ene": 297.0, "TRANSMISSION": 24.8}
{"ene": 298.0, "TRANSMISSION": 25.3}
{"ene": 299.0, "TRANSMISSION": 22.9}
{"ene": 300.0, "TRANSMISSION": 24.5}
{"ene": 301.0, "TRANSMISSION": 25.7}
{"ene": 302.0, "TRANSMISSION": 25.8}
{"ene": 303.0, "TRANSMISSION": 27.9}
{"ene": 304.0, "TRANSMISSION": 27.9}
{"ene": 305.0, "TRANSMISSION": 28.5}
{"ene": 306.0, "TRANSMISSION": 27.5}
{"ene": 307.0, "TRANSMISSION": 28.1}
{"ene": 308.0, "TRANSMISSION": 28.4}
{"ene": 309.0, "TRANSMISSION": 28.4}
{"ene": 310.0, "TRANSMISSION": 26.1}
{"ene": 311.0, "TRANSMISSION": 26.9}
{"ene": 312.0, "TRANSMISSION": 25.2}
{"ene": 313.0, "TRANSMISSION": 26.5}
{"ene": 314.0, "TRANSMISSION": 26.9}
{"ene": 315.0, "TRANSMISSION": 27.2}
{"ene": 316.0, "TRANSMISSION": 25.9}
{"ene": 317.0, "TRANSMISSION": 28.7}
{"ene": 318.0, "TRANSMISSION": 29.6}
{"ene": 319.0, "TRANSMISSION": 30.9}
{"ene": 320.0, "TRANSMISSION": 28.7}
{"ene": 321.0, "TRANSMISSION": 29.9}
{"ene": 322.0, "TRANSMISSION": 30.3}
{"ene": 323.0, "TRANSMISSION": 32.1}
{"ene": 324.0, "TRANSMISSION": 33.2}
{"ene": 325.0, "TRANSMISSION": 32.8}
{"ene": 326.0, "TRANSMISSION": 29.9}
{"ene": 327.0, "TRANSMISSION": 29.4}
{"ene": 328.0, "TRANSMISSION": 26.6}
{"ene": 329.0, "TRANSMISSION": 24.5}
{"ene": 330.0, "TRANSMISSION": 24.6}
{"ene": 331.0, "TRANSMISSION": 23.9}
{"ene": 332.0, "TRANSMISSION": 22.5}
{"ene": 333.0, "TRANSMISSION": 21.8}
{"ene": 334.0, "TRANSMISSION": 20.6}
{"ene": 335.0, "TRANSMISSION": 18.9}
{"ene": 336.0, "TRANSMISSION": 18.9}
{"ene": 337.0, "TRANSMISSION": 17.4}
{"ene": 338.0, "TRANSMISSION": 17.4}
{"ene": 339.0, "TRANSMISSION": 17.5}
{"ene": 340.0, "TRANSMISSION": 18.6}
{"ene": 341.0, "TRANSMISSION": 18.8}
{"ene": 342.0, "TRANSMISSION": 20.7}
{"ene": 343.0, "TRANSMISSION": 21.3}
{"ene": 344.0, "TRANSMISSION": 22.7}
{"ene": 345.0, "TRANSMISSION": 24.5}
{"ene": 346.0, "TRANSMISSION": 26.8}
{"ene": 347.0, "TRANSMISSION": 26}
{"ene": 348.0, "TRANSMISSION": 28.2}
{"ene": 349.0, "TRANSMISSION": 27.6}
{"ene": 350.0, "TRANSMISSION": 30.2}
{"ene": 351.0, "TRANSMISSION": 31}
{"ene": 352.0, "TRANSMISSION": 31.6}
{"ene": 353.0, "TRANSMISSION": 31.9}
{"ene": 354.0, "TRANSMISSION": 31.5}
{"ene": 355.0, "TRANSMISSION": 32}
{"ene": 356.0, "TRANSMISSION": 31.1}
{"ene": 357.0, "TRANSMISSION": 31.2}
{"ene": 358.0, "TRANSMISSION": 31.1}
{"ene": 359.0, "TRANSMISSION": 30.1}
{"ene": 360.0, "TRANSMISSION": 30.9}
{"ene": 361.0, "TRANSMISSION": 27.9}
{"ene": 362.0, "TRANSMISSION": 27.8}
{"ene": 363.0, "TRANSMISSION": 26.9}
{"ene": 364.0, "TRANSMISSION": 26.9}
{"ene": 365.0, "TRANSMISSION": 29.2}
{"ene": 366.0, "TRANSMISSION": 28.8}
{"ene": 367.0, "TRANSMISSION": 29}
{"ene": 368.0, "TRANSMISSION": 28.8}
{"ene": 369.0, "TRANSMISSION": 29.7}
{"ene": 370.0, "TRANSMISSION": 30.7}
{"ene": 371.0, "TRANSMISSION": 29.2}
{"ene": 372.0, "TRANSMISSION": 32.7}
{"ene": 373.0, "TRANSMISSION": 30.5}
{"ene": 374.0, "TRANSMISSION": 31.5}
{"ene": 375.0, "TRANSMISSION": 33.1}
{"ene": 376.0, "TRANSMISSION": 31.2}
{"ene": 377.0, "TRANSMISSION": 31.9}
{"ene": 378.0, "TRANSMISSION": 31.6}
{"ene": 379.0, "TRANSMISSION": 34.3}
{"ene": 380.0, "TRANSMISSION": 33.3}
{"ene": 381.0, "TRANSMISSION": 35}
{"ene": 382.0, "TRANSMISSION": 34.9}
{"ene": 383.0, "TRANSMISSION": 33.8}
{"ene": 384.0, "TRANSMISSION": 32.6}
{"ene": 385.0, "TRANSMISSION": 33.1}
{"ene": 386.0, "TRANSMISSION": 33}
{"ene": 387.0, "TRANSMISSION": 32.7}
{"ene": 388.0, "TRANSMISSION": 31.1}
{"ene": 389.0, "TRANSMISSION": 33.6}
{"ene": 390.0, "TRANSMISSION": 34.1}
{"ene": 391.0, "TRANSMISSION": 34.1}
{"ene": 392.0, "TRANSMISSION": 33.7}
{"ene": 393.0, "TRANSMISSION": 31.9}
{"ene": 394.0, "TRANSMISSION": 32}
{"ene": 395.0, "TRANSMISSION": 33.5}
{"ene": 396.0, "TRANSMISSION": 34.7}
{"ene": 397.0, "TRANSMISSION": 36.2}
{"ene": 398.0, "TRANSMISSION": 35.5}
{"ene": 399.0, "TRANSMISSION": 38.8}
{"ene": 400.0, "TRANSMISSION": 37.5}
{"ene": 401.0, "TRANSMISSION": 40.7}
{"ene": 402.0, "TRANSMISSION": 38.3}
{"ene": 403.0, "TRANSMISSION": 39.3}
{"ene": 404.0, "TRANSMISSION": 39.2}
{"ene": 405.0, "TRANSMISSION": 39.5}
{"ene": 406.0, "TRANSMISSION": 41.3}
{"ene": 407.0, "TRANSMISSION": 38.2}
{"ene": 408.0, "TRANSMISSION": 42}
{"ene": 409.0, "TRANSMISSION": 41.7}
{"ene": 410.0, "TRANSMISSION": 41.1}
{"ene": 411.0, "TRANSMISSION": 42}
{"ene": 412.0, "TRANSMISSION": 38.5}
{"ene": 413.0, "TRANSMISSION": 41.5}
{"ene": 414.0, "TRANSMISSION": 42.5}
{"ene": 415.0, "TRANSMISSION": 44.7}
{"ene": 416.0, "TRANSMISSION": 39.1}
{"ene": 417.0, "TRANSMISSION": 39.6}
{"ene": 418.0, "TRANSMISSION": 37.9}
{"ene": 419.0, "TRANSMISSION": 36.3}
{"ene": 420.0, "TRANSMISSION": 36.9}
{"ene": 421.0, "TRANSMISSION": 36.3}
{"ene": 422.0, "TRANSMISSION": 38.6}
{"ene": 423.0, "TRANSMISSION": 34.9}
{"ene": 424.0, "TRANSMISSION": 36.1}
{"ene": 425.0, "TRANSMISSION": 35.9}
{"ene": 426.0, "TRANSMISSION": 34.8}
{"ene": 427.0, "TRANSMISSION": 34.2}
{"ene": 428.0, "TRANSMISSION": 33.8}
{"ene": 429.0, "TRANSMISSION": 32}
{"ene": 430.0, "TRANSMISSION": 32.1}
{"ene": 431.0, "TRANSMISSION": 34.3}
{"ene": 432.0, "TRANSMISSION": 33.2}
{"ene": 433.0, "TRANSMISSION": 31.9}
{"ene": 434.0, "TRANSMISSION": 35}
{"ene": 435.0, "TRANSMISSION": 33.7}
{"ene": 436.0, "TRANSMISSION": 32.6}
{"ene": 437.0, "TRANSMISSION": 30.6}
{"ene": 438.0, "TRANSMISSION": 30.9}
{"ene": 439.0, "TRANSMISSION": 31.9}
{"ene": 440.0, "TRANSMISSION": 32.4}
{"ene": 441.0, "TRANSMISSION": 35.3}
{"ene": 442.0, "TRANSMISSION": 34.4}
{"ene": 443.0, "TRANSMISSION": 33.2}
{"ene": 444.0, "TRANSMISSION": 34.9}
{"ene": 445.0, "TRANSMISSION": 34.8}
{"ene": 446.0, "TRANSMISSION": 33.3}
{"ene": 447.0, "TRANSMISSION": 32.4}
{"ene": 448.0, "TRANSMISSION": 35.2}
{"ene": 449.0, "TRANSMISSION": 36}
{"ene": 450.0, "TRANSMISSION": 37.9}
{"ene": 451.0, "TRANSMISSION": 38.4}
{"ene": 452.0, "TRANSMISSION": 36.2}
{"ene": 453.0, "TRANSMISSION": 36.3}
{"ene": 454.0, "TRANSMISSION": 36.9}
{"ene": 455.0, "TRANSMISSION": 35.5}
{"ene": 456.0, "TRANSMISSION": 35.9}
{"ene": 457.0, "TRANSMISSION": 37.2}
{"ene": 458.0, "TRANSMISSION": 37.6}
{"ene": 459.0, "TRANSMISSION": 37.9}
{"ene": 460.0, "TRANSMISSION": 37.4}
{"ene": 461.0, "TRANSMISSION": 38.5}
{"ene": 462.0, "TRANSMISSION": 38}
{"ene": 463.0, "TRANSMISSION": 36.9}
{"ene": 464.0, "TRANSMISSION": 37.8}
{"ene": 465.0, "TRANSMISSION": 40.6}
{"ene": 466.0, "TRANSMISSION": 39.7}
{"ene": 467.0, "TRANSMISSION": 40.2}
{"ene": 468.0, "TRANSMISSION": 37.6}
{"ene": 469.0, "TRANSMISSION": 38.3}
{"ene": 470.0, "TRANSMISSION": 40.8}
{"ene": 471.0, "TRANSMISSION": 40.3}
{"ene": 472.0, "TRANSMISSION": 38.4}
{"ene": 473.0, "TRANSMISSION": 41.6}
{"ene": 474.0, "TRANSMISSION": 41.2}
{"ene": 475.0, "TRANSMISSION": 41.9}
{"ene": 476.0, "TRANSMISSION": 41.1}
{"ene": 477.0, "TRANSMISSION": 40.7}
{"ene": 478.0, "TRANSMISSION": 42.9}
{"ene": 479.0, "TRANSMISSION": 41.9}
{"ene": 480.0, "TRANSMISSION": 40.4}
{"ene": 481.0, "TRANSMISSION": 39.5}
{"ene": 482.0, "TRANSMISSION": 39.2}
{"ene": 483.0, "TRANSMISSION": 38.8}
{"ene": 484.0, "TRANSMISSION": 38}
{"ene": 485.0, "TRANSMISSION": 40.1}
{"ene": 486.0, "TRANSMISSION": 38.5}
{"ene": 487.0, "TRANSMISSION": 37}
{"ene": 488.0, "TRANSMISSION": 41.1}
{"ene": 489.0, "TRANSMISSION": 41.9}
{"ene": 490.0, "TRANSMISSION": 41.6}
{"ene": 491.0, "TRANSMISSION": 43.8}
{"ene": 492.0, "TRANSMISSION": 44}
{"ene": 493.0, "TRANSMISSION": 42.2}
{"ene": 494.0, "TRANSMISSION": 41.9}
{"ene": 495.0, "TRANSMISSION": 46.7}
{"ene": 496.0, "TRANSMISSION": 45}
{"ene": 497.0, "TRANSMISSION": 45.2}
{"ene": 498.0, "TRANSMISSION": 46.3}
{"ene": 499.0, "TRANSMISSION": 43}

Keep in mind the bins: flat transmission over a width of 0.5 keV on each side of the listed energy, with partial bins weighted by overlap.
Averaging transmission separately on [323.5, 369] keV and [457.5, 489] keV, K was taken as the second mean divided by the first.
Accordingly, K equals 1.5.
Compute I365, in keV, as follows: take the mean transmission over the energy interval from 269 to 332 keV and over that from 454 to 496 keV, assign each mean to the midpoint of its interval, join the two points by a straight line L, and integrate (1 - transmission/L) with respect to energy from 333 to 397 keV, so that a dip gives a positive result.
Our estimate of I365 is 6.7 keV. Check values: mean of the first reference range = 27.8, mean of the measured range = 29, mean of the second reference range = 39.9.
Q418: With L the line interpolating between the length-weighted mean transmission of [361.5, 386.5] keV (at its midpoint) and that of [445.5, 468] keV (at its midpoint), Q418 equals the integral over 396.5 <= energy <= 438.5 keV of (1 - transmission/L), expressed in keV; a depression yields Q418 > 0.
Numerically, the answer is -3.6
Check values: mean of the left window 31.2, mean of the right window 37.1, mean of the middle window 37.1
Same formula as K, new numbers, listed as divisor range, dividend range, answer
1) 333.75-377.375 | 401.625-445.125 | 1.35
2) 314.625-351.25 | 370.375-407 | 1.36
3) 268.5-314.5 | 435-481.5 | 1.35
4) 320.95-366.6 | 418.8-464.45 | 1.33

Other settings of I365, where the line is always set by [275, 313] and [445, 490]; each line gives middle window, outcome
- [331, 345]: 4.6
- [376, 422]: -3.5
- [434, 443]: 0.9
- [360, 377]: 1.2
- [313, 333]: 0.6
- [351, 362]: 0.1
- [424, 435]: 0.7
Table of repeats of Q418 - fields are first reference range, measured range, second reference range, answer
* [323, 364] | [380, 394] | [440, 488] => -1.3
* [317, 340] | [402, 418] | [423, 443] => -4.5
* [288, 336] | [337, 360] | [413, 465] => 2.3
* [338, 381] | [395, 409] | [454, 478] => -2.5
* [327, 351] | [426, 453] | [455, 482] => 1.3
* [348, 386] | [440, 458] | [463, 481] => 1.3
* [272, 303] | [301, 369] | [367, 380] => 5.9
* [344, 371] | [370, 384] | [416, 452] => -0.9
